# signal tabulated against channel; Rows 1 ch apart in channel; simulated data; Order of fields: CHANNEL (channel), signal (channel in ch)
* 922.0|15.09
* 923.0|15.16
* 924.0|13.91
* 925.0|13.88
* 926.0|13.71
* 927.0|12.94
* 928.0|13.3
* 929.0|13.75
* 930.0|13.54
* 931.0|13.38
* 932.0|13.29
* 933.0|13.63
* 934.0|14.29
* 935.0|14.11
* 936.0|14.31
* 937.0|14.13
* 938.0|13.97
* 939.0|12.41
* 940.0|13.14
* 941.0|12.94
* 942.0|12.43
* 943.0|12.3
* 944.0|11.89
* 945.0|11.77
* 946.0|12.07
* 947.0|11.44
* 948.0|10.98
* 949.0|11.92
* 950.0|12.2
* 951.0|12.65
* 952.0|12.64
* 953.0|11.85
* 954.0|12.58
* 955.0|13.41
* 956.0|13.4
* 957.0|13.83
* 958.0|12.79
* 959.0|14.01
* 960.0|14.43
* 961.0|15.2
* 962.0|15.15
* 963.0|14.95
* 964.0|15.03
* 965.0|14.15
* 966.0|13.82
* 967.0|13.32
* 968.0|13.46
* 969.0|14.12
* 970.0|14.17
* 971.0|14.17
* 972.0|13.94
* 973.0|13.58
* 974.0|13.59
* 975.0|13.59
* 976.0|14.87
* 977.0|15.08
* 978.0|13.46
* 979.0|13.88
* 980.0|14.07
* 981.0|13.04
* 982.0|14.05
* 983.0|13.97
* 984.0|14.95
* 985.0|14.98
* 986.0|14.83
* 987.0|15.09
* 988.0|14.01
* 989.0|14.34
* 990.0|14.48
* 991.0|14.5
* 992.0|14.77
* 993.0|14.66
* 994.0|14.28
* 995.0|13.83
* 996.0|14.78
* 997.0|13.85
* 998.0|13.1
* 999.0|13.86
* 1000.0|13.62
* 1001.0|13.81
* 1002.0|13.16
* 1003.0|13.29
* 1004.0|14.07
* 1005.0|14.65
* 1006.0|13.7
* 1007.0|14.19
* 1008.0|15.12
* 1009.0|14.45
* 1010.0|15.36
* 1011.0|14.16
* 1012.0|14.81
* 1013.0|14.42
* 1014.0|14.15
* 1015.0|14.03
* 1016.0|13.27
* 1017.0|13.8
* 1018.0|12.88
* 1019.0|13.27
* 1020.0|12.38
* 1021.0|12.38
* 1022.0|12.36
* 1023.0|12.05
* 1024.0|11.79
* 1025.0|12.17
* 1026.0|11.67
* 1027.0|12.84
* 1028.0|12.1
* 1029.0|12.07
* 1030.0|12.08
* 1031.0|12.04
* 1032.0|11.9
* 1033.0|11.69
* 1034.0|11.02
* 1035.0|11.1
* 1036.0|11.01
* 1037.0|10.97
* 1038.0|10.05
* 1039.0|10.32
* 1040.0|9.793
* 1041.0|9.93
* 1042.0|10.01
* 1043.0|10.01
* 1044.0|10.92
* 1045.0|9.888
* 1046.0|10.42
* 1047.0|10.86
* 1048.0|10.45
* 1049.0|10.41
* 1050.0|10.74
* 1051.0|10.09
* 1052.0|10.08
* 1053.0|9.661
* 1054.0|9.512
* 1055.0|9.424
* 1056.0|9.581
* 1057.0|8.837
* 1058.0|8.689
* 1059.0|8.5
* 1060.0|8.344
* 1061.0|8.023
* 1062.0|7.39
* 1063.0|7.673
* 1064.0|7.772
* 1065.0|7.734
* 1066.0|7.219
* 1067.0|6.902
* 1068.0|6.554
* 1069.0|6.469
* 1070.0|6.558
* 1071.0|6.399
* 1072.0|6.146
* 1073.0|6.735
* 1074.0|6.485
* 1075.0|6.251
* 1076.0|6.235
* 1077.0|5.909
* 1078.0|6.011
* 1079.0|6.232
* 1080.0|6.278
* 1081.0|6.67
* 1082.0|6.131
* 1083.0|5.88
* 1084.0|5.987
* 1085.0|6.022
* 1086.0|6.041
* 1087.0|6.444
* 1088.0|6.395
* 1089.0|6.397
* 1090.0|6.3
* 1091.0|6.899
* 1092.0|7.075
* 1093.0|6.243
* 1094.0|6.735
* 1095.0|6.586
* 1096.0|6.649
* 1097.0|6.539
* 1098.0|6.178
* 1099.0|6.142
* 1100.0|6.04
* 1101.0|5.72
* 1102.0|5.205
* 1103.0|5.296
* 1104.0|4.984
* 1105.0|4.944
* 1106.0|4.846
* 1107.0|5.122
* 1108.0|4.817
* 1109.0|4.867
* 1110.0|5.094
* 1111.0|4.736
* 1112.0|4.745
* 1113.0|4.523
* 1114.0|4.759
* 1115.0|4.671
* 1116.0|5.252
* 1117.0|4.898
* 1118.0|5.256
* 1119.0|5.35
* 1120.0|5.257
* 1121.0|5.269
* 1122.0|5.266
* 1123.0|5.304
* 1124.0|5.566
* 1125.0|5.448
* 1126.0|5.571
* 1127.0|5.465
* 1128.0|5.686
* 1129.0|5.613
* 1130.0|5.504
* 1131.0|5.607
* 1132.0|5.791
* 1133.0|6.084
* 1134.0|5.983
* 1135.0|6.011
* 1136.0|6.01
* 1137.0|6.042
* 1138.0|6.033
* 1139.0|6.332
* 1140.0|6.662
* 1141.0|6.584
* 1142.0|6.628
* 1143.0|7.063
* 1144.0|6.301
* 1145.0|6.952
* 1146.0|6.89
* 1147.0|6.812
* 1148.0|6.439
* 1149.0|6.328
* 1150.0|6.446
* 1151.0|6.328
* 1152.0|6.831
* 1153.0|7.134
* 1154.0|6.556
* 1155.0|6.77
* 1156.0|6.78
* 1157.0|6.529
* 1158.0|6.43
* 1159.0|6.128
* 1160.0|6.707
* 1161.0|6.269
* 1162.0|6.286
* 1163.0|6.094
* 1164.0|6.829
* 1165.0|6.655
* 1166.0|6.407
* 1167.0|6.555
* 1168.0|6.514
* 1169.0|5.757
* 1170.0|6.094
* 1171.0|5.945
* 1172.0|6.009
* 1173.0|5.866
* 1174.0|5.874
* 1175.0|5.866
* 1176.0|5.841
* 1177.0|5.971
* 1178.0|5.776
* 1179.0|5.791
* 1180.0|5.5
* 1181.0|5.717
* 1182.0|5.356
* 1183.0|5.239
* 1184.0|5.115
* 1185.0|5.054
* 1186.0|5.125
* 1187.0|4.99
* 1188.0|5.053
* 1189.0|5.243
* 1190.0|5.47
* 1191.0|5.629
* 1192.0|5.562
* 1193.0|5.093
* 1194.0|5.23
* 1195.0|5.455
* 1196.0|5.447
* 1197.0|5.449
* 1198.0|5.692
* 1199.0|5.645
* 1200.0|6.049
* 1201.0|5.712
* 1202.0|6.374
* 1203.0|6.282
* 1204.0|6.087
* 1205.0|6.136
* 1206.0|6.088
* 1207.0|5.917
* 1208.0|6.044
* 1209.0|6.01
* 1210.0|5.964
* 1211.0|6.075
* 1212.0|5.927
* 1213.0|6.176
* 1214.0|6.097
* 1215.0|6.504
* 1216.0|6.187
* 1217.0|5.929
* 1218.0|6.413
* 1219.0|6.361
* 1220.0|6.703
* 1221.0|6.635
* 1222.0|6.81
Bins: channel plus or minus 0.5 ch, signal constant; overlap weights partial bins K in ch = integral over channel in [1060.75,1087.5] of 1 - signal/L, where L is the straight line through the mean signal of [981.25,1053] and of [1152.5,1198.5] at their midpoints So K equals 9.6 ch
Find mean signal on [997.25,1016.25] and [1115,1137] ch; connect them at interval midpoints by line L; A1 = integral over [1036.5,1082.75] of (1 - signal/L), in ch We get 9.00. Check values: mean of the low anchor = 14.1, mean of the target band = 8.36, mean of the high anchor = 5.52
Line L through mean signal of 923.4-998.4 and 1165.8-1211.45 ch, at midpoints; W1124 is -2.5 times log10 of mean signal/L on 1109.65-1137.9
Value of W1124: 0.422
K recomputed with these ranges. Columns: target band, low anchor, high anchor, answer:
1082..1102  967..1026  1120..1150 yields 5.12 ch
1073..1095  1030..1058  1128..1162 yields 6.15 ch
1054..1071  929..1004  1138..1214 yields 3.89 ch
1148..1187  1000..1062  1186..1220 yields 5.21 ch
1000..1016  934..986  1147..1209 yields -3.14 ch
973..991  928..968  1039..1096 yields -3.90 ch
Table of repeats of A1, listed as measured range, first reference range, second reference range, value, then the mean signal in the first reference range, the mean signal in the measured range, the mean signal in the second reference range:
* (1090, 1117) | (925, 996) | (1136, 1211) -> 9.5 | 13.6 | 5.57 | 6.05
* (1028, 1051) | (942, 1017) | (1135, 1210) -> 1.2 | 13.8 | 10.8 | 6.05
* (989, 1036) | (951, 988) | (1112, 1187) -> -4.9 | 14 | 13.3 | 5.95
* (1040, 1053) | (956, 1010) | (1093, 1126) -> -0.7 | 14.2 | 10.3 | 5.39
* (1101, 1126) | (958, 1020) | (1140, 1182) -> 10.0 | 14.1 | 5.08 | 6.34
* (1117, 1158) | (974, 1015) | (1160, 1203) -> 8.4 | 14.2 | 6.1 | 5.77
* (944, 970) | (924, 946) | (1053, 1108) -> -2.1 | 13.3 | 13.2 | 6.7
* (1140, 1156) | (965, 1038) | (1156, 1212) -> 1.5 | 13.5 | 6.67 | 5.86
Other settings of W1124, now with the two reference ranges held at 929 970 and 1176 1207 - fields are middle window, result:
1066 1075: 0.40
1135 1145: 0.13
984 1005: -0.20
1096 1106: 0.43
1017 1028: -0.14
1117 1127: 0.41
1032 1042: -0.02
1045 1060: 0.03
